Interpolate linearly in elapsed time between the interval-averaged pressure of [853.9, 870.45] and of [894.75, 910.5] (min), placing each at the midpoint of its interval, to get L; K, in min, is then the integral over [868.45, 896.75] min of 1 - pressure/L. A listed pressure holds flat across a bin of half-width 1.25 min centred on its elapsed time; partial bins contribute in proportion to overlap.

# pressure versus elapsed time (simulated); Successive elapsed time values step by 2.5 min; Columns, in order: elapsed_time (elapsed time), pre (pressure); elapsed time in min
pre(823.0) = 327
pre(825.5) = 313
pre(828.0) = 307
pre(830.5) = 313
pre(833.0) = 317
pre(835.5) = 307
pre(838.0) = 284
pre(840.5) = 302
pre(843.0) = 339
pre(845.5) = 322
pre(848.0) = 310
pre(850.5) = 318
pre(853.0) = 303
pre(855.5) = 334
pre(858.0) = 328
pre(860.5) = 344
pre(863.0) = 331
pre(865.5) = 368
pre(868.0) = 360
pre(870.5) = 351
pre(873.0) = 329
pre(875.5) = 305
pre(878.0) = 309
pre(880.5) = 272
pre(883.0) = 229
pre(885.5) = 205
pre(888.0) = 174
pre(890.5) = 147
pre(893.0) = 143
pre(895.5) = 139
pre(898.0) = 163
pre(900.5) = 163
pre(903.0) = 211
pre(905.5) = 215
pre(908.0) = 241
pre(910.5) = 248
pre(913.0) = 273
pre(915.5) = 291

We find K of 3.6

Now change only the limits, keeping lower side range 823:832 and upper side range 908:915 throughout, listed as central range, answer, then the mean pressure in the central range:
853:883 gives -3.83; 325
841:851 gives -0.64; 321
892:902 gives 4.29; 154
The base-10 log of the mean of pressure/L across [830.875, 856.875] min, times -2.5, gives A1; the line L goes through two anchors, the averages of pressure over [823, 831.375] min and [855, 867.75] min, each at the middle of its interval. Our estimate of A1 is 0.05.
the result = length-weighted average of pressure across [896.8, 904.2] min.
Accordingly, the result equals 179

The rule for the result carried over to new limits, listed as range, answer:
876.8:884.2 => 270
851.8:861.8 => 327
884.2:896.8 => 162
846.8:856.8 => 316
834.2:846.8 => 311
